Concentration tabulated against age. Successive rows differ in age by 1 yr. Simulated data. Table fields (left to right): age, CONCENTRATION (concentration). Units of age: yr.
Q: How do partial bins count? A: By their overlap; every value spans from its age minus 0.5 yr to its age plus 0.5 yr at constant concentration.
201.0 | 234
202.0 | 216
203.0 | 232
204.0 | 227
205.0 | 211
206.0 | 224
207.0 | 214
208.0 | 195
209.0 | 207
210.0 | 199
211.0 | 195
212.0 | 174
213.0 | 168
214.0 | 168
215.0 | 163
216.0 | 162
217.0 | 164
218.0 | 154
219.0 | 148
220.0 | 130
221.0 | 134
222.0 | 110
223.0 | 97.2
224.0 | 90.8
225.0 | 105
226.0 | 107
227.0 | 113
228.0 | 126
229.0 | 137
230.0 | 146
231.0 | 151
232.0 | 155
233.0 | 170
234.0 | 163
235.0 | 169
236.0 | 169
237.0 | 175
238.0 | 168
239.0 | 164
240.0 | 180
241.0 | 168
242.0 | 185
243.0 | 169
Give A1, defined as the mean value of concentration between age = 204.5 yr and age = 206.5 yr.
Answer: 218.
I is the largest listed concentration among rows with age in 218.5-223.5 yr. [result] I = 148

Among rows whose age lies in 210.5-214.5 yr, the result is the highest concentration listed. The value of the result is 195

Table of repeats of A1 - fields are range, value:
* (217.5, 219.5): 151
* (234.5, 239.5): 169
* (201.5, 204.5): 225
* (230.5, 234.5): 160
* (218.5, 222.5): 130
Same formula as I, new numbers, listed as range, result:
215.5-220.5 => 164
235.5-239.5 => 175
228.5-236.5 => 170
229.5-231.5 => 151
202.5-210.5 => 232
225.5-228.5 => 126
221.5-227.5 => 113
